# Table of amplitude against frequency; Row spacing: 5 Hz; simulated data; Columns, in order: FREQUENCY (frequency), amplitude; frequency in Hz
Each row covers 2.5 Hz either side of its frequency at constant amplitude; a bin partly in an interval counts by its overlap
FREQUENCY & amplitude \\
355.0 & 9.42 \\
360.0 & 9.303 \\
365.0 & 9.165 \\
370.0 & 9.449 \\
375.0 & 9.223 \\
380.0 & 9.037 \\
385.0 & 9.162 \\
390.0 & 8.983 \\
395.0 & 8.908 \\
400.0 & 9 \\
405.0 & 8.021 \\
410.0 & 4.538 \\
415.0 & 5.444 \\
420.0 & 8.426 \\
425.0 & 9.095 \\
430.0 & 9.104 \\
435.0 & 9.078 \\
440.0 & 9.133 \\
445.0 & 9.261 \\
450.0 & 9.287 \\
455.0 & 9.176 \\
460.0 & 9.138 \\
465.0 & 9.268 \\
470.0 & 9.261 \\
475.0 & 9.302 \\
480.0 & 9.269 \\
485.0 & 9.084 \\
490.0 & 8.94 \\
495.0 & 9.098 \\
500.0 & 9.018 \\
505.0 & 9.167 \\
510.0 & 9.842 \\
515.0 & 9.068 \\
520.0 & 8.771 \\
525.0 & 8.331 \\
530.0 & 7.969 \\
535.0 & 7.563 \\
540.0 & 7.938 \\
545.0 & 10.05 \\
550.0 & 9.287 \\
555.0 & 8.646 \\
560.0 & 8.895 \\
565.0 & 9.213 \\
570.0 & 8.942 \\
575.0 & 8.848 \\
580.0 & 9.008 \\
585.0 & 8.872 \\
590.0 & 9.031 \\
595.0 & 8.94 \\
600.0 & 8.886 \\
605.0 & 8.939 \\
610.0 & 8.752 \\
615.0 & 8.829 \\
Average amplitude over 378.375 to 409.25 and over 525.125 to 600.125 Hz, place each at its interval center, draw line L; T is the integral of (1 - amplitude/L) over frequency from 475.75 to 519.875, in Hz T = -2.28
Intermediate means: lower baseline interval 8.6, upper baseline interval 8.79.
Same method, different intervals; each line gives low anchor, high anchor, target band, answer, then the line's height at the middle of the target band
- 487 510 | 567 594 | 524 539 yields 1.9 Hz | 9.06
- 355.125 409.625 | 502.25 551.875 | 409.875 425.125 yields 3.4 Hz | 8.85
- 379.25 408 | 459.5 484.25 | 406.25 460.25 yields 4.4 Hz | 9.01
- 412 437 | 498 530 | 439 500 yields -4.5 Hz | 8.55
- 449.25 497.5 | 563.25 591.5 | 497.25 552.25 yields 1.6 Hz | 9.08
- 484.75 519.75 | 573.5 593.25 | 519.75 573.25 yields 2.1 Hz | 9.04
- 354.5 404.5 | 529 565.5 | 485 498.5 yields -0.3 Hz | 8.83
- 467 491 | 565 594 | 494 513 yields -0.3 Hz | 9.13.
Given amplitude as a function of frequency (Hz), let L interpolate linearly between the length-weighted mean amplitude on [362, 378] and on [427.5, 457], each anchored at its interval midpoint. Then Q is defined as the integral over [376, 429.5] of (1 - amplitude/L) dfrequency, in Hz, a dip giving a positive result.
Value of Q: 6.4 Hz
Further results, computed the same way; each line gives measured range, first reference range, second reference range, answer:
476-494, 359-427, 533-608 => -1.0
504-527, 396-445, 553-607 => -1.2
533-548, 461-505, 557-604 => 0.8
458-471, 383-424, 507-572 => -1.5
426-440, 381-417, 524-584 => -1.9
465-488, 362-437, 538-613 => -1.5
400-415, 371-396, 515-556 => 4.0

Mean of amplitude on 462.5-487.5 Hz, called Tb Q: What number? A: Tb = 9.24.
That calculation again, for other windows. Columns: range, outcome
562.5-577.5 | 9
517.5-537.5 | 8.16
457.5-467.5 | 9.2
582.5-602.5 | 8.93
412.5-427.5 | 7.65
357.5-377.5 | 9.29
